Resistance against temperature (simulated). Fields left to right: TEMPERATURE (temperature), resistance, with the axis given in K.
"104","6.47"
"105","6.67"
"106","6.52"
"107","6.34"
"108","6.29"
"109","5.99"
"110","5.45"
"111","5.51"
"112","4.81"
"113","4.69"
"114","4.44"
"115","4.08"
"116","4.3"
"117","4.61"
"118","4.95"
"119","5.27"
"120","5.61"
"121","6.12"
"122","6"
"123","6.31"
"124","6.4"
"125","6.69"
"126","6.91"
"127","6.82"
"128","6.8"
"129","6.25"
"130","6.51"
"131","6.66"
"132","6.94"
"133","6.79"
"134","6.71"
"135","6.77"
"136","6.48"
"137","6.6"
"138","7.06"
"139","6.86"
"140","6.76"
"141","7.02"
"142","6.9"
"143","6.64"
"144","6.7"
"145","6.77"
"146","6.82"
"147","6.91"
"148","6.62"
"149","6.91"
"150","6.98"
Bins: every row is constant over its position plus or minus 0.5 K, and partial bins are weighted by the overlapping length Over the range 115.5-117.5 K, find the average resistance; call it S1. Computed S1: 4.46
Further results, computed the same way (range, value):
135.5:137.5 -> 6.54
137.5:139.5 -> 6.96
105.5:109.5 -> 6.29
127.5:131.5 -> 6.55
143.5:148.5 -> 6.76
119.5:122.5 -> 5.91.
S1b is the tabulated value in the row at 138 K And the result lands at 7.06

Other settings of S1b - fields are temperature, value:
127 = 6.82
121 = 6.12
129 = 6.25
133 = 6.79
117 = 4.61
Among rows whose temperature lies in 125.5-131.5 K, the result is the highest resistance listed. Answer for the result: 6.91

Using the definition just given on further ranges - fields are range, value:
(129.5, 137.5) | 6.94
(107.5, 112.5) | 6.29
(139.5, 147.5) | 7.02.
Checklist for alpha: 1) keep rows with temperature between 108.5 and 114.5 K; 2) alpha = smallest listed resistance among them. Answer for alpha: 4.44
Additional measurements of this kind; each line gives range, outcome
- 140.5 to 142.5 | 6.9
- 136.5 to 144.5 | 6.6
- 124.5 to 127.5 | 6.69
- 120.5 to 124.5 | 6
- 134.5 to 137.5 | 6.48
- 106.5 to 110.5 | 5.45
